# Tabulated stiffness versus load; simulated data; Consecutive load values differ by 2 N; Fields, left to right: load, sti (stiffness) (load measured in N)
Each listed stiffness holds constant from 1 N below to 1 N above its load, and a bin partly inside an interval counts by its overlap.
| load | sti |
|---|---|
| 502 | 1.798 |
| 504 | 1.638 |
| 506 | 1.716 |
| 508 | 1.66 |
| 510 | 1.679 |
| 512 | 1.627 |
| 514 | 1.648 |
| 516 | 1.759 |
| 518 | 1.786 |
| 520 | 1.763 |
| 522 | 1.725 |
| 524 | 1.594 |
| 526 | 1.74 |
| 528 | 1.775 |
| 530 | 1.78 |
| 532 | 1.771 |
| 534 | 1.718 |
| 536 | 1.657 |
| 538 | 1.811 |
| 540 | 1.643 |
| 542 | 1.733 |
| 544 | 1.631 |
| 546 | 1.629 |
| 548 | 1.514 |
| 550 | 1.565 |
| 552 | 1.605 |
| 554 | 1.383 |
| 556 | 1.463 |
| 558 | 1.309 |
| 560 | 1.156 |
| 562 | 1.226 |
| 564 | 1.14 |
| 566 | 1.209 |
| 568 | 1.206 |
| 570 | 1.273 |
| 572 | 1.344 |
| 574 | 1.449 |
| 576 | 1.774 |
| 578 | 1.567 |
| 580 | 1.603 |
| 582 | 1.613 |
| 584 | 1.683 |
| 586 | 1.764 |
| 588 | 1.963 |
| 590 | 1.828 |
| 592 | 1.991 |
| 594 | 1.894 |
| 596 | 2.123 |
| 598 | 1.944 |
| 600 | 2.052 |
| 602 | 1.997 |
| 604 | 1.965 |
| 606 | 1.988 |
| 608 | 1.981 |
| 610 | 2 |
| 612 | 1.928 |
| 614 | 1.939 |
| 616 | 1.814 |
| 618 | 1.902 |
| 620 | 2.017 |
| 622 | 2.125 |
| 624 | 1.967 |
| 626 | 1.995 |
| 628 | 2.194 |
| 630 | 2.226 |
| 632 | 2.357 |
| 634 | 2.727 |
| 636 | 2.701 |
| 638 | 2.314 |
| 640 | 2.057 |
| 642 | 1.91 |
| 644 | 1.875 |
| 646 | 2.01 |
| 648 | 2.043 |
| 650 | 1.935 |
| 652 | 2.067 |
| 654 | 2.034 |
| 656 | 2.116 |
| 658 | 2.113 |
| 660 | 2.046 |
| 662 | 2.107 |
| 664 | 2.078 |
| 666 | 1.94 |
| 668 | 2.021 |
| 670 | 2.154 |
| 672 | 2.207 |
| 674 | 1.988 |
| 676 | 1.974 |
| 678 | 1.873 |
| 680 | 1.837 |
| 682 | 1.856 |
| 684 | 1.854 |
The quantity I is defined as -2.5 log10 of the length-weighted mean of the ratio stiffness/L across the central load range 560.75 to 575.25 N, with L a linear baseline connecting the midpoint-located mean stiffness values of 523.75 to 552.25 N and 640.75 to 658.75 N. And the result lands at 0.36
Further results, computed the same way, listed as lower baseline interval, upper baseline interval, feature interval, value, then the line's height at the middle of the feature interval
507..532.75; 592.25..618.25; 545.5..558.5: 0.21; 1.81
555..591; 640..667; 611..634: -0.14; 1.81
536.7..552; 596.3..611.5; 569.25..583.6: 0.20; 1.83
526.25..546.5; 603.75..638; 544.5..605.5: 0.18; 1.9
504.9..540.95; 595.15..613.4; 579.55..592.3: 0.09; 1.93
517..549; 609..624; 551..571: 0.35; 1.79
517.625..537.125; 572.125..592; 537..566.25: 0.16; 1.71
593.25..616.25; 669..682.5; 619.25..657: -0.08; 1.98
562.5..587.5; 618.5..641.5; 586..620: -0.06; 1.86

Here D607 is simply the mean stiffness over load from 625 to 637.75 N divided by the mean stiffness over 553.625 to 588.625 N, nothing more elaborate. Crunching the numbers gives 1.6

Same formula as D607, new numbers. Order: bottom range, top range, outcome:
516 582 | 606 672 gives 1.34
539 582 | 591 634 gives 1.40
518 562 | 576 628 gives 1.18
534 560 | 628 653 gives 1.39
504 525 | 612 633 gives 1.21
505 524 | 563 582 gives 0.83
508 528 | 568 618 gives 1.06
